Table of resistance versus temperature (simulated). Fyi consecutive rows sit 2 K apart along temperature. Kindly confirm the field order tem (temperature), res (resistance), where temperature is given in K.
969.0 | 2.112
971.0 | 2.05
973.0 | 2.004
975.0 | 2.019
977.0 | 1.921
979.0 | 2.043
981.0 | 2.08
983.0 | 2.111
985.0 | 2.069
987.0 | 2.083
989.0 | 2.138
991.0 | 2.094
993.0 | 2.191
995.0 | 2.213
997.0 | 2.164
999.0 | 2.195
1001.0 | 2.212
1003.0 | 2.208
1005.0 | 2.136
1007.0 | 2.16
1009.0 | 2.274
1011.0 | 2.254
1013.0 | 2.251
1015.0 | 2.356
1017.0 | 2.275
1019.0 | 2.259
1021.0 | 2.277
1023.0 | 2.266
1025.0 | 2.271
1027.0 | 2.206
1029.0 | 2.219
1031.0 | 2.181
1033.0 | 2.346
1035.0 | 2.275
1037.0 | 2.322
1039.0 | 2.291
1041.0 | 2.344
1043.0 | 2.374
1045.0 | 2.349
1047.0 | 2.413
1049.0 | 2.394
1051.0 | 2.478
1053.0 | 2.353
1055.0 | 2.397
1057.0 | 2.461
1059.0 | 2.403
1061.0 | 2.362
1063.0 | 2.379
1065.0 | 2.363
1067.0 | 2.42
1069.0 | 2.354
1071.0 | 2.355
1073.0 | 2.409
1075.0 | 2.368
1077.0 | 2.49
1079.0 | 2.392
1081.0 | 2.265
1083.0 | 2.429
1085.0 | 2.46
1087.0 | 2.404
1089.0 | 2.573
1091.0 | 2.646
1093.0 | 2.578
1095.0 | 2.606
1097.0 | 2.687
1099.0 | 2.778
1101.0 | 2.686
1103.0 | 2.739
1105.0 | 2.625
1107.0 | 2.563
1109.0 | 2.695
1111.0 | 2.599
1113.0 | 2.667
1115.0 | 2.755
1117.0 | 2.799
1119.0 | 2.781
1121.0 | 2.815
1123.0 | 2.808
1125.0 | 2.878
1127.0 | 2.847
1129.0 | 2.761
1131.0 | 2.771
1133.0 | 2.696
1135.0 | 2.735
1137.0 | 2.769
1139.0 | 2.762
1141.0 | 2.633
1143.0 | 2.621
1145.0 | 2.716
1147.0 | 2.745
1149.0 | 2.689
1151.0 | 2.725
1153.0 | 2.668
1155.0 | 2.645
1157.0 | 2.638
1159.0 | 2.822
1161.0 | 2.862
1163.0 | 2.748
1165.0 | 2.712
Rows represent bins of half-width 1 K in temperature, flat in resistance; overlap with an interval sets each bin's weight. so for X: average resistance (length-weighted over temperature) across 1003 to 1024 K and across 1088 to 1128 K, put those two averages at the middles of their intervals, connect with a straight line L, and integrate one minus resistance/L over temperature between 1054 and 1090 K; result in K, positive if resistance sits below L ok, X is 1.8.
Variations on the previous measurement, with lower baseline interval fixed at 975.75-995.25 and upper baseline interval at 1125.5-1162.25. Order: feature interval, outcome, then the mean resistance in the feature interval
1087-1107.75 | -0.8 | 2.64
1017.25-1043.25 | -0.1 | 2.28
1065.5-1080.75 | 0.3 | 2.39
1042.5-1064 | -0.3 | 2.4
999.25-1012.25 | -0.2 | 2.21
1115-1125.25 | -0.7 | 2.81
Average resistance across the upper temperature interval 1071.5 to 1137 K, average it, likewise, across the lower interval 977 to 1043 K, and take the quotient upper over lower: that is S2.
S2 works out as 1.2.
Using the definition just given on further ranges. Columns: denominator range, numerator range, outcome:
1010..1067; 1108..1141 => 1.18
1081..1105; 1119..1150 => 1.06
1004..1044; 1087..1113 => 1.16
